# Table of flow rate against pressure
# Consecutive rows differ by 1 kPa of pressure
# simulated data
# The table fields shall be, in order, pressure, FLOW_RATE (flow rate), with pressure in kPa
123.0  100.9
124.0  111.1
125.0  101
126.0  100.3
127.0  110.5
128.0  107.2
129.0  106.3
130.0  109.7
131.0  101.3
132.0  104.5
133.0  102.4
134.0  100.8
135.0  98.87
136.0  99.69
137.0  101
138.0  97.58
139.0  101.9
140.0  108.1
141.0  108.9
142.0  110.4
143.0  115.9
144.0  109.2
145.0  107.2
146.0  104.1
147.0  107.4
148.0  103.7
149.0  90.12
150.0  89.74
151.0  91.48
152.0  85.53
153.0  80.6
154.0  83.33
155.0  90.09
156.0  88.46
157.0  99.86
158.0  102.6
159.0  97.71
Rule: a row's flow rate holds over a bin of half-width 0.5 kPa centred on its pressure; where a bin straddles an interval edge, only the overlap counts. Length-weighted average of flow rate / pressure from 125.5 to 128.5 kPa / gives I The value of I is 106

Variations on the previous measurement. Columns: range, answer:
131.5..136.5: 101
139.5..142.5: 109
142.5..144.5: 113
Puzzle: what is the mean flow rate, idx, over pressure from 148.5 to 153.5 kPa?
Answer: 87.5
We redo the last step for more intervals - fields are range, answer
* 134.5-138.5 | 99.3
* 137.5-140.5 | 103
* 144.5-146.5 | 106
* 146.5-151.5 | 96.5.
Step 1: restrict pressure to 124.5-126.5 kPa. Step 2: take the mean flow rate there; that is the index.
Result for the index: 101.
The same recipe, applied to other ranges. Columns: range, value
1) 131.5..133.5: 103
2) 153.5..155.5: 86.7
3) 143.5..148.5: 106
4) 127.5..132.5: 106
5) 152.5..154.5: 82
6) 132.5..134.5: 102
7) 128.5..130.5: 108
